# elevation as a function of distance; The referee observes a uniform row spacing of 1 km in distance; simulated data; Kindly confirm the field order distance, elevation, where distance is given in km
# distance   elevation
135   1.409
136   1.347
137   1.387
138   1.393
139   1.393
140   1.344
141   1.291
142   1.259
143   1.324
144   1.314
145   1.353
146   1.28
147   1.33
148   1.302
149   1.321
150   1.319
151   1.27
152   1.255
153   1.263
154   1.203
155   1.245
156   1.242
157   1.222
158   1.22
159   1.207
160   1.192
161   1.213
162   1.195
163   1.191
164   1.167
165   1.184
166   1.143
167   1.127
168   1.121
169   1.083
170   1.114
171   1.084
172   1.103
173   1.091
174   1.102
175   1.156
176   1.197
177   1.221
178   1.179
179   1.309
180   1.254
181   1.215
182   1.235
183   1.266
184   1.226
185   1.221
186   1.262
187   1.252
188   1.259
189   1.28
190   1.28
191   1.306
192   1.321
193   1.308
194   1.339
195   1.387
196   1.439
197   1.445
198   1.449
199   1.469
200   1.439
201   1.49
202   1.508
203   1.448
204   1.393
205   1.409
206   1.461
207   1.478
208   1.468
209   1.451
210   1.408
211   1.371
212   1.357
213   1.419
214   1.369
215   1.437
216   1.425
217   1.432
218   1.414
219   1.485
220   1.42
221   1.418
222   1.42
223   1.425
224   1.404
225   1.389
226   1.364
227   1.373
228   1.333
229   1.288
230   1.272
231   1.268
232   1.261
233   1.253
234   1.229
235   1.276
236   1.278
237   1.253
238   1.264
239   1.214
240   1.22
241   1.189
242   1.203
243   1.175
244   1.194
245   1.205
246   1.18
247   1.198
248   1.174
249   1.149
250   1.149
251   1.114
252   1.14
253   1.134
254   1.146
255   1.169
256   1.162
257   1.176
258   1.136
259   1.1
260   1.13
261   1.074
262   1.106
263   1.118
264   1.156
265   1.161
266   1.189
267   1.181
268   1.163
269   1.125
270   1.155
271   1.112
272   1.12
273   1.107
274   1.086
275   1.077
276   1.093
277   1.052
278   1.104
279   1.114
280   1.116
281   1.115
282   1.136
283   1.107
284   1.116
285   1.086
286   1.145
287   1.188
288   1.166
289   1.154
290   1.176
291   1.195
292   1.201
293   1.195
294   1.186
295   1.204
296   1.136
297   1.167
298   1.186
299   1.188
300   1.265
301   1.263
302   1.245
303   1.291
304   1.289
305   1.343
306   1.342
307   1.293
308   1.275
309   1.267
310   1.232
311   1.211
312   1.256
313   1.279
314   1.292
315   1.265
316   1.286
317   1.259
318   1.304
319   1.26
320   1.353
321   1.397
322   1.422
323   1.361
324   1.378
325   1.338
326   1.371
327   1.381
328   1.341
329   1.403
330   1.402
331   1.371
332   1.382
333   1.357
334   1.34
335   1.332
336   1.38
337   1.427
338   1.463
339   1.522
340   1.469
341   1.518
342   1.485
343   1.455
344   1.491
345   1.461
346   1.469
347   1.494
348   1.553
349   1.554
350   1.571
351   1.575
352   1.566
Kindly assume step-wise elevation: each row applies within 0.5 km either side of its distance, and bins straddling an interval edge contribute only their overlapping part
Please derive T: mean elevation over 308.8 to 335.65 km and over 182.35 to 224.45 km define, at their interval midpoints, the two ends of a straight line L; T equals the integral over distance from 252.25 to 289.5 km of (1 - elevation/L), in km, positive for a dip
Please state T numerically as 6.18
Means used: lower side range 1.39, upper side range 1.33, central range 1.13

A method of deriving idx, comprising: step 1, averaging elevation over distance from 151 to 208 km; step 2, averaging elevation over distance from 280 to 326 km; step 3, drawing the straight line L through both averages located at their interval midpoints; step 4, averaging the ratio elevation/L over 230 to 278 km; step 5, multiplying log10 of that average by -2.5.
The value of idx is 0.08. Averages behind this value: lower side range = 1.27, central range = 1.17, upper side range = 1.24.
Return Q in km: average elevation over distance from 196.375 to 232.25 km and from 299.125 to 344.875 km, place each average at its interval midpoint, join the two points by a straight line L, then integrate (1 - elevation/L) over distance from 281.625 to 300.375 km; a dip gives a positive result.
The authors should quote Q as 2.7 km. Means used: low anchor 1.41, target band 1.17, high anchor 1.35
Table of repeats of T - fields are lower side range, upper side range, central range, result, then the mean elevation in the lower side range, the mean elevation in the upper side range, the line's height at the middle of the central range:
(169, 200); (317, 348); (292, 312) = 1.95 km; 1.26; 1.4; 1.37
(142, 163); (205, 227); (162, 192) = 2.87 km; 1.26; 1.42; 1.32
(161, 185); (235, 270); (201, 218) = -3.72 km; 1.17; 1.17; 1.17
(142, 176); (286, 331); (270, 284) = 1.71 km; 1.21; 1.27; 1.26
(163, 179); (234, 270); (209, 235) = -4.64 km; 1.15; 1.17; 1.16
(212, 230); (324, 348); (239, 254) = 2.44 km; 1.4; 1.42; 1.4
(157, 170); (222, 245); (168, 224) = -4.90 km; 1.17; 1.28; 1.22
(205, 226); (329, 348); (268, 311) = 7.63 km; 1.42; 1.44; 1.43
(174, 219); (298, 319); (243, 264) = 2.58 km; 1.35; 1.27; 1.31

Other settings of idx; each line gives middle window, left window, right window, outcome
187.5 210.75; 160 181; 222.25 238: -0.137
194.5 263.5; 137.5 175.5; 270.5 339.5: -0.057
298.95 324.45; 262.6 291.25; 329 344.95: 0.006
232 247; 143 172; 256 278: -0.069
